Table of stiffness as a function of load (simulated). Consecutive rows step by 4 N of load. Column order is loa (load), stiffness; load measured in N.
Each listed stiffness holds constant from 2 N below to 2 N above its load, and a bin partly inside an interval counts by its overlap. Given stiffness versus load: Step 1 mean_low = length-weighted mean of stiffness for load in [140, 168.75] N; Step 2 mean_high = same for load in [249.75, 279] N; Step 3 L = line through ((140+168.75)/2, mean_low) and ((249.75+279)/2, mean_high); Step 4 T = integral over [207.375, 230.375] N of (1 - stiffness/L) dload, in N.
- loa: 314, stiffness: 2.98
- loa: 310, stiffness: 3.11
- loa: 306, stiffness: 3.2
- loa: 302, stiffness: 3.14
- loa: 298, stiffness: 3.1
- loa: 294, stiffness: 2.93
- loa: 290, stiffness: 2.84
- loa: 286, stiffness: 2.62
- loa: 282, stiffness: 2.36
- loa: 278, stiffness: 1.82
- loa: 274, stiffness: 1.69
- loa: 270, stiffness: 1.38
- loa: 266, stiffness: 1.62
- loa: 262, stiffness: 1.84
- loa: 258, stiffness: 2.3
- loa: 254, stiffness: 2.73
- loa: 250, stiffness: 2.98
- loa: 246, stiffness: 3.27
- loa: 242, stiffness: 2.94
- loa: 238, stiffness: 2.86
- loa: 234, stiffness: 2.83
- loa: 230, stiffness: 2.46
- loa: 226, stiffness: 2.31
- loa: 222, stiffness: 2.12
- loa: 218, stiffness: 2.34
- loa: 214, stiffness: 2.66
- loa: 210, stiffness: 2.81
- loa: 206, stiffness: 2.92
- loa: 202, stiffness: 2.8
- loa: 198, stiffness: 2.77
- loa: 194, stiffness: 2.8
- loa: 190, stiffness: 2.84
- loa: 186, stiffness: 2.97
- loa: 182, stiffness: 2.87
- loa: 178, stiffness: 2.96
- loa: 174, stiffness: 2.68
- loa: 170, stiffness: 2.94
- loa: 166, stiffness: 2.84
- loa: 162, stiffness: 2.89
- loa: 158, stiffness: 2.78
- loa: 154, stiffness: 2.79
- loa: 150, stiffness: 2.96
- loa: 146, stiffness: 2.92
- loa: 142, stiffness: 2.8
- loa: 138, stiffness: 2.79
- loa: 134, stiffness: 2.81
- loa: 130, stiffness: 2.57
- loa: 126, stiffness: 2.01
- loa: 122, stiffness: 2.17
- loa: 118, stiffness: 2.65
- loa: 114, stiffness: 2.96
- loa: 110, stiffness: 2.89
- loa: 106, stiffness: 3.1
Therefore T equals -1.0 N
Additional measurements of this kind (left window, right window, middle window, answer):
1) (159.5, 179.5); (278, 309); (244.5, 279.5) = 8.2 N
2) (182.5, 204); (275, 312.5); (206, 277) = 9.6 N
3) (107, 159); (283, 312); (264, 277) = 6.0 N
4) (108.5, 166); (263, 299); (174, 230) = -4.4 N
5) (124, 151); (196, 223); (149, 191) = -3.1 N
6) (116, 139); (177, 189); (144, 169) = -1.4 N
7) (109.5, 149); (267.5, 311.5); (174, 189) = -1.6 N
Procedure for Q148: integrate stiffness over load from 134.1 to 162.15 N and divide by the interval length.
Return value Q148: 2.84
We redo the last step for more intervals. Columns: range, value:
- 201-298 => 2.49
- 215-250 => 2.66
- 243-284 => 2.22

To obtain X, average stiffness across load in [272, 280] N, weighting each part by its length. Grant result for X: 1.75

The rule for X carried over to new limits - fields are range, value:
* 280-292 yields 2.61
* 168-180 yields 2.86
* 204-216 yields 2.8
